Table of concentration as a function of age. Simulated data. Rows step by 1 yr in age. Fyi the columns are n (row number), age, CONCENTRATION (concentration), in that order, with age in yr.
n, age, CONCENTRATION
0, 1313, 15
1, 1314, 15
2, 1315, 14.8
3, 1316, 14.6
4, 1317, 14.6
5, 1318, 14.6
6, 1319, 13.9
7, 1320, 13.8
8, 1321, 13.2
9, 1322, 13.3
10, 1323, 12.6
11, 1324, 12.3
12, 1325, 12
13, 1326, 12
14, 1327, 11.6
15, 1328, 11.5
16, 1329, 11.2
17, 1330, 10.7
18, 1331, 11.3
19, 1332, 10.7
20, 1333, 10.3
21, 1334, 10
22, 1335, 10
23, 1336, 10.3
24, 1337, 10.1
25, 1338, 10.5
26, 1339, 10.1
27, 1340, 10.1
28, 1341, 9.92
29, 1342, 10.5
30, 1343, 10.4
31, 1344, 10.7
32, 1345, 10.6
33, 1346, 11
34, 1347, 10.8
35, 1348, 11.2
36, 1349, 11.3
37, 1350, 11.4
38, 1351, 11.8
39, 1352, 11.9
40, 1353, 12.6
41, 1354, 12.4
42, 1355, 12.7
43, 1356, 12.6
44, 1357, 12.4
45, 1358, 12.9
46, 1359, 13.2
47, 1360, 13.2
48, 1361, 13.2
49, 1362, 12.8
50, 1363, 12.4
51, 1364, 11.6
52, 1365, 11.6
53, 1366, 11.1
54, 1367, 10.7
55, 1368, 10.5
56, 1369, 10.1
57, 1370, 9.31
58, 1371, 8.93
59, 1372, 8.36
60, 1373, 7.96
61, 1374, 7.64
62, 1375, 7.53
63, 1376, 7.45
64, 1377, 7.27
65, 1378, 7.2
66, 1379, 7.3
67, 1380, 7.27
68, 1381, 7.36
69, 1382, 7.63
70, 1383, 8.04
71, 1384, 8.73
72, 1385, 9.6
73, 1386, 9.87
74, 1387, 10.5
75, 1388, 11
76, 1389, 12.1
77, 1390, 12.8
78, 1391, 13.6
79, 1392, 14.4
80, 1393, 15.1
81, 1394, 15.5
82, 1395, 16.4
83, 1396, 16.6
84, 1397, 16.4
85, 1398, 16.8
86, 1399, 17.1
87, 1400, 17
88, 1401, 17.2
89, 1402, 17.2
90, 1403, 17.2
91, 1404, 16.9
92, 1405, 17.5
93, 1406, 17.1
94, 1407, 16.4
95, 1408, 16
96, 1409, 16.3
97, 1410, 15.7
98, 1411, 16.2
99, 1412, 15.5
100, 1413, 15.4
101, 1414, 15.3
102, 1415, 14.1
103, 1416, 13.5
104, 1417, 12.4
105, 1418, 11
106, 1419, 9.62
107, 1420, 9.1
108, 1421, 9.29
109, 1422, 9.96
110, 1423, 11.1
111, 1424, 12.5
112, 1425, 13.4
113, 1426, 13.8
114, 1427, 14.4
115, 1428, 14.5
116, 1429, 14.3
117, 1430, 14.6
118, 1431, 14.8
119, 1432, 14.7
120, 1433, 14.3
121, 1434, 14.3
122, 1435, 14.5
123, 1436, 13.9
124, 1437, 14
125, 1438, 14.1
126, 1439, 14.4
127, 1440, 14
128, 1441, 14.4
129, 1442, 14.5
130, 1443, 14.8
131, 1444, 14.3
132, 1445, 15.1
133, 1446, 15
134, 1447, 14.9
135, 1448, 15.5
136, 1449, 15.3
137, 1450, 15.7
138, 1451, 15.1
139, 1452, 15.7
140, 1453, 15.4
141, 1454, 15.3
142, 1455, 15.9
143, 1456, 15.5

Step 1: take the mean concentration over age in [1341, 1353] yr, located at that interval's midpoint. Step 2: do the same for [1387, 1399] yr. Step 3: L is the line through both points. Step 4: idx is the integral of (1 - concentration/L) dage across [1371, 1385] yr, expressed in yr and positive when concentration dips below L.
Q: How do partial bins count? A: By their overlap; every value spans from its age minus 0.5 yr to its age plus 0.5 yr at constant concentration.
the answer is 5.9 yr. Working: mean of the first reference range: 11.1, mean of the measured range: 7.79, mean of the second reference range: 14.5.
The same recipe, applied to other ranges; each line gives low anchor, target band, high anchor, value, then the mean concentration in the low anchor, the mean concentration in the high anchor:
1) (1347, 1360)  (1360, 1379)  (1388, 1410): 5.1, 12.2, 15.9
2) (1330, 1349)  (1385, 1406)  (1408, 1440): -4.0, 10.5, 13.6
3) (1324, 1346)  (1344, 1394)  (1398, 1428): 6.4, 10.7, 14.5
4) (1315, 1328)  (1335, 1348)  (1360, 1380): 1.4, 13.2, 9.66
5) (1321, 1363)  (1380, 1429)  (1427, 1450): -0.3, 11.5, 14.6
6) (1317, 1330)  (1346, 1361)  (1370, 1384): -3.5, 12.7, 7.78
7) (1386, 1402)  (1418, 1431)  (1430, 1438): 2.0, 14.8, 14.4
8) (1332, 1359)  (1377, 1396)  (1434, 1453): 2.7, 11.1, 14.7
